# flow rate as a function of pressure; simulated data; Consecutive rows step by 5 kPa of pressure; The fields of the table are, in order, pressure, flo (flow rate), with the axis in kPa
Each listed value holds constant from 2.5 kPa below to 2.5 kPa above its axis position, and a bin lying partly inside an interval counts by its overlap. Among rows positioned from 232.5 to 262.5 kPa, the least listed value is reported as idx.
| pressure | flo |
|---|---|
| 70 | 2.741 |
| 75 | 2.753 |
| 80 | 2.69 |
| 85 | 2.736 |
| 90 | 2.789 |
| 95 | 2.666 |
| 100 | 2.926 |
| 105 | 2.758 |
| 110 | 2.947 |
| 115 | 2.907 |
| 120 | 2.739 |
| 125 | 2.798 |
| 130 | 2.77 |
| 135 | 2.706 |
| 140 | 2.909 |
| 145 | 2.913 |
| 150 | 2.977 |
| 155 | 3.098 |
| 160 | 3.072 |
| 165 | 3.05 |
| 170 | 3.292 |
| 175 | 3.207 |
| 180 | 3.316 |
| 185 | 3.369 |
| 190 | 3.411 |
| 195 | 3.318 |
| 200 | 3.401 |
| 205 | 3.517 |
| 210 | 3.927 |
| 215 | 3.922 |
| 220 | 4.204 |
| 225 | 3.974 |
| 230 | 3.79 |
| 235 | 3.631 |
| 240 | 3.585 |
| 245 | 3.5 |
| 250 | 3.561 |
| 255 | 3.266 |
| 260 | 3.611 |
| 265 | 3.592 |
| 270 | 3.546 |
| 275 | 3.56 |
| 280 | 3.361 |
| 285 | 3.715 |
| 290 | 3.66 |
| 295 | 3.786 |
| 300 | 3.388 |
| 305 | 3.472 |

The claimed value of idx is 3.266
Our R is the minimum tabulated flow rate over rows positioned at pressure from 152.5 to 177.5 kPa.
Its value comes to 3.05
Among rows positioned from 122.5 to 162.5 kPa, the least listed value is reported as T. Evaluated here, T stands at 2.706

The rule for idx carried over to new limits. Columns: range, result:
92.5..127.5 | 2.666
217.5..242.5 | 3.585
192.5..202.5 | 3.318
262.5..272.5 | 3.546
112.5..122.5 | 2.739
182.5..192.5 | 3.369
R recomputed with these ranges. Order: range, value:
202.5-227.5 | 3.517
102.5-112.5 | 2.758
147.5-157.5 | 2.977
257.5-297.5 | 3.361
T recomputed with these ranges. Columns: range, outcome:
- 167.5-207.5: 3.207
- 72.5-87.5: 2.69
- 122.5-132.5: 2.77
